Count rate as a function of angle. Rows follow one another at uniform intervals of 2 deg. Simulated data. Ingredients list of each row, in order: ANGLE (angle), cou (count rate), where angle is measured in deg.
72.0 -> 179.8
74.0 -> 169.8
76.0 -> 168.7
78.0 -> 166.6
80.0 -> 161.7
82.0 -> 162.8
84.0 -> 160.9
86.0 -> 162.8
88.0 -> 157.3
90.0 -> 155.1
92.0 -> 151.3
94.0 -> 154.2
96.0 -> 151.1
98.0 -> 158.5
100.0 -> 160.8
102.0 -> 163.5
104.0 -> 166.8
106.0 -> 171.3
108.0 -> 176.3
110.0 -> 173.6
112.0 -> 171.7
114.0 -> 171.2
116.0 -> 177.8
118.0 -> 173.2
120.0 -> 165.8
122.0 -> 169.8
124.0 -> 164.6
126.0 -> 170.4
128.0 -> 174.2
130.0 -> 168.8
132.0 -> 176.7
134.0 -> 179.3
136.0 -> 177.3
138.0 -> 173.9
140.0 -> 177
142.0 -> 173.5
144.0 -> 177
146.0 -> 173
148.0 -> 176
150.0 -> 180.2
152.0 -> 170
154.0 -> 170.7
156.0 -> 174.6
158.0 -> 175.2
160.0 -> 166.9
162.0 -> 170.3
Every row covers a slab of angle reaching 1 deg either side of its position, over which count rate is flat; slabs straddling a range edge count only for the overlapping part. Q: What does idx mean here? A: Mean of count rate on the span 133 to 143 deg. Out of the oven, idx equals 176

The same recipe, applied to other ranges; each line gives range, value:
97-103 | 161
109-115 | 172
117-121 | 170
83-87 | 162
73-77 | 169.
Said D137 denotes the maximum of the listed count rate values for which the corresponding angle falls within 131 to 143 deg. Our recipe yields 179.3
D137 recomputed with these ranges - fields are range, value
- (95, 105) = 166.8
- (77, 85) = 166.6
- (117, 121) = 173.2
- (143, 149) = 177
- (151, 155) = 170.7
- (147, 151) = 180.2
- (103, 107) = 171.3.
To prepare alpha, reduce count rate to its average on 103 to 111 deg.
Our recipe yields 172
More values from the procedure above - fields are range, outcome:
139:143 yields 175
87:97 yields 154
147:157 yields 174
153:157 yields 173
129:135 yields 175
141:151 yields 176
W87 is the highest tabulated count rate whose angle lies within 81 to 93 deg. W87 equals 162.8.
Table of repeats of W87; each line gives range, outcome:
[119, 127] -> 170.4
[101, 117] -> 177.8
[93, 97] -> 154.2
